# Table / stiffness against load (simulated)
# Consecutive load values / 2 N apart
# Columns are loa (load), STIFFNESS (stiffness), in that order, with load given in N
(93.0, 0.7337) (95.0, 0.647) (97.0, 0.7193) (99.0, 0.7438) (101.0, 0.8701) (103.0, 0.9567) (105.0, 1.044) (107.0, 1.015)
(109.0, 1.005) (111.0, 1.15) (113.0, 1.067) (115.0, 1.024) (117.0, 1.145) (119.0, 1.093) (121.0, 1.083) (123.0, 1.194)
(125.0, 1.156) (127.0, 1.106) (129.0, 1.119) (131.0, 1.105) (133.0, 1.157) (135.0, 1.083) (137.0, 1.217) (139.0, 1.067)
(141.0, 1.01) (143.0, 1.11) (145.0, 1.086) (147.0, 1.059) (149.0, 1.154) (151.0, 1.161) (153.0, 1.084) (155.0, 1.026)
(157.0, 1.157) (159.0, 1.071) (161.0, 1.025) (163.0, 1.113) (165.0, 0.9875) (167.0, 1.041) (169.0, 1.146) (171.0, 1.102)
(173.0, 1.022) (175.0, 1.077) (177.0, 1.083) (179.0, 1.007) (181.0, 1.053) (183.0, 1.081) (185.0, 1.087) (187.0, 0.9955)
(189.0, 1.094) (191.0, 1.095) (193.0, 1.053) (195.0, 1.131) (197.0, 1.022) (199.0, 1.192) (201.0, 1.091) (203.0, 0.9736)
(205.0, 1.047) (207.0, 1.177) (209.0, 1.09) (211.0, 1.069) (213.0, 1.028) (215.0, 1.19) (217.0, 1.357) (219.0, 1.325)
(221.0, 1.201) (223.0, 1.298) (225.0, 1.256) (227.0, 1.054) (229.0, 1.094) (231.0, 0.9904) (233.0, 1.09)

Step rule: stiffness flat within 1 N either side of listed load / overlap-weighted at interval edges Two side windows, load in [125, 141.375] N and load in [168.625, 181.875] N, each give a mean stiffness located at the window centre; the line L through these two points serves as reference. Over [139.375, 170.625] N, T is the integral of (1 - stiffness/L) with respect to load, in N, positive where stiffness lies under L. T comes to 0.22 N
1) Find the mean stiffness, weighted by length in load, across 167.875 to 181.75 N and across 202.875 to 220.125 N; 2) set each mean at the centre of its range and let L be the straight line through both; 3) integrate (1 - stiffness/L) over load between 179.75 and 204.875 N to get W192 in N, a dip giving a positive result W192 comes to 0.8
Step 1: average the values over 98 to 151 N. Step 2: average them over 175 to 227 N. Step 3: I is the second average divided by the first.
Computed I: 1.04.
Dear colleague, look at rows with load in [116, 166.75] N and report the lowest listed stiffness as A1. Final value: 0.9875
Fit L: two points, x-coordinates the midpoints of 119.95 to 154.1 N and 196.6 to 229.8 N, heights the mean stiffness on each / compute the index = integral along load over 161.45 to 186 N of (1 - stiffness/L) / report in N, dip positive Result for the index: 1.4 N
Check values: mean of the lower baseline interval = 1.11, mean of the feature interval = 1.07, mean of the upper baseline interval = 1.15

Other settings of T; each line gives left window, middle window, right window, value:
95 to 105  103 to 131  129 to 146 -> -4.01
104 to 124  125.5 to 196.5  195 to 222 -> 1.50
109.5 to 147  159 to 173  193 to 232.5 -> 0.66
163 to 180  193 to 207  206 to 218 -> 0.54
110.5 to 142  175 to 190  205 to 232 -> 1.08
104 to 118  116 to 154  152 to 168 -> -1.84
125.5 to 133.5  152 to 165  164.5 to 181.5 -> 0.10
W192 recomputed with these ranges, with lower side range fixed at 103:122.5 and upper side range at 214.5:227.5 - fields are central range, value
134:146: 0.2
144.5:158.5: 0.4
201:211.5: 1.3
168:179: 0.8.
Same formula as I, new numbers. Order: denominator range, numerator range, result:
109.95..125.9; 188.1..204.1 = 0.97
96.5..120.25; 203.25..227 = 1.18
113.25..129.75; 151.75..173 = 0.96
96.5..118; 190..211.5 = 1.11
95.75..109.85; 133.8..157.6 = 1.22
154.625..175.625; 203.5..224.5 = 1.10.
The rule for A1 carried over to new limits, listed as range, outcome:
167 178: 1.022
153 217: 0.9736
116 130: 1.083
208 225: 1.028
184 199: 0.9955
